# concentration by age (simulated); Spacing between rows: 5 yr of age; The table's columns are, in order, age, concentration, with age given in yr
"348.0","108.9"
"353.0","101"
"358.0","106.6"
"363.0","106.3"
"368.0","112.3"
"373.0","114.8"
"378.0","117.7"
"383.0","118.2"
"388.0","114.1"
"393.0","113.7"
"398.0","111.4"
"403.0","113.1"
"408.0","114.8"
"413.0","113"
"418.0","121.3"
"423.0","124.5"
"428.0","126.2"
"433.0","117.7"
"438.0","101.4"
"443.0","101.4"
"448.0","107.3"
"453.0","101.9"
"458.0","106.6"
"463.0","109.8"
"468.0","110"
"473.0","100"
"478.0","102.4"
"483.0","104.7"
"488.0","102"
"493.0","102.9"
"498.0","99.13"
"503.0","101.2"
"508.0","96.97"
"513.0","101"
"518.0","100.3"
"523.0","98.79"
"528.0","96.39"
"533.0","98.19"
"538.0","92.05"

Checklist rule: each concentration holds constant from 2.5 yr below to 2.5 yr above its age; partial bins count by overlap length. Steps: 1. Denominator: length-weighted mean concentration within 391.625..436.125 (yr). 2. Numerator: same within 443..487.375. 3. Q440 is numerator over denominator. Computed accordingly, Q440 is 0.90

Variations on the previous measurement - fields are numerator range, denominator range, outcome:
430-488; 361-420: 0.93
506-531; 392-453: 0.87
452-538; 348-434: 0.89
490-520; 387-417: 0.88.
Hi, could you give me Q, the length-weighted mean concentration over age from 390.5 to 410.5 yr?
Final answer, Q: 113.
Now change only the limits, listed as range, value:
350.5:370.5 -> 107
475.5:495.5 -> 103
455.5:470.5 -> 109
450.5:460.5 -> 104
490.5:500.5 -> 101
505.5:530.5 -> 98.7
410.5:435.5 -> 121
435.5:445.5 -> 101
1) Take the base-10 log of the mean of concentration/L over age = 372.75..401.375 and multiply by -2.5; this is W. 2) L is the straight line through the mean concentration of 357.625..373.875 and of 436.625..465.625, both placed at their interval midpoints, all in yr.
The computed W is -0.06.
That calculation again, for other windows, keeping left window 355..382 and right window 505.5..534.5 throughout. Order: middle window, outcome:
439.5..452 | 0.013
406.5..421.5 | -0.089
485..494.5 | -0.014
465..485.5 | -0.020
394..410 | -0.042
